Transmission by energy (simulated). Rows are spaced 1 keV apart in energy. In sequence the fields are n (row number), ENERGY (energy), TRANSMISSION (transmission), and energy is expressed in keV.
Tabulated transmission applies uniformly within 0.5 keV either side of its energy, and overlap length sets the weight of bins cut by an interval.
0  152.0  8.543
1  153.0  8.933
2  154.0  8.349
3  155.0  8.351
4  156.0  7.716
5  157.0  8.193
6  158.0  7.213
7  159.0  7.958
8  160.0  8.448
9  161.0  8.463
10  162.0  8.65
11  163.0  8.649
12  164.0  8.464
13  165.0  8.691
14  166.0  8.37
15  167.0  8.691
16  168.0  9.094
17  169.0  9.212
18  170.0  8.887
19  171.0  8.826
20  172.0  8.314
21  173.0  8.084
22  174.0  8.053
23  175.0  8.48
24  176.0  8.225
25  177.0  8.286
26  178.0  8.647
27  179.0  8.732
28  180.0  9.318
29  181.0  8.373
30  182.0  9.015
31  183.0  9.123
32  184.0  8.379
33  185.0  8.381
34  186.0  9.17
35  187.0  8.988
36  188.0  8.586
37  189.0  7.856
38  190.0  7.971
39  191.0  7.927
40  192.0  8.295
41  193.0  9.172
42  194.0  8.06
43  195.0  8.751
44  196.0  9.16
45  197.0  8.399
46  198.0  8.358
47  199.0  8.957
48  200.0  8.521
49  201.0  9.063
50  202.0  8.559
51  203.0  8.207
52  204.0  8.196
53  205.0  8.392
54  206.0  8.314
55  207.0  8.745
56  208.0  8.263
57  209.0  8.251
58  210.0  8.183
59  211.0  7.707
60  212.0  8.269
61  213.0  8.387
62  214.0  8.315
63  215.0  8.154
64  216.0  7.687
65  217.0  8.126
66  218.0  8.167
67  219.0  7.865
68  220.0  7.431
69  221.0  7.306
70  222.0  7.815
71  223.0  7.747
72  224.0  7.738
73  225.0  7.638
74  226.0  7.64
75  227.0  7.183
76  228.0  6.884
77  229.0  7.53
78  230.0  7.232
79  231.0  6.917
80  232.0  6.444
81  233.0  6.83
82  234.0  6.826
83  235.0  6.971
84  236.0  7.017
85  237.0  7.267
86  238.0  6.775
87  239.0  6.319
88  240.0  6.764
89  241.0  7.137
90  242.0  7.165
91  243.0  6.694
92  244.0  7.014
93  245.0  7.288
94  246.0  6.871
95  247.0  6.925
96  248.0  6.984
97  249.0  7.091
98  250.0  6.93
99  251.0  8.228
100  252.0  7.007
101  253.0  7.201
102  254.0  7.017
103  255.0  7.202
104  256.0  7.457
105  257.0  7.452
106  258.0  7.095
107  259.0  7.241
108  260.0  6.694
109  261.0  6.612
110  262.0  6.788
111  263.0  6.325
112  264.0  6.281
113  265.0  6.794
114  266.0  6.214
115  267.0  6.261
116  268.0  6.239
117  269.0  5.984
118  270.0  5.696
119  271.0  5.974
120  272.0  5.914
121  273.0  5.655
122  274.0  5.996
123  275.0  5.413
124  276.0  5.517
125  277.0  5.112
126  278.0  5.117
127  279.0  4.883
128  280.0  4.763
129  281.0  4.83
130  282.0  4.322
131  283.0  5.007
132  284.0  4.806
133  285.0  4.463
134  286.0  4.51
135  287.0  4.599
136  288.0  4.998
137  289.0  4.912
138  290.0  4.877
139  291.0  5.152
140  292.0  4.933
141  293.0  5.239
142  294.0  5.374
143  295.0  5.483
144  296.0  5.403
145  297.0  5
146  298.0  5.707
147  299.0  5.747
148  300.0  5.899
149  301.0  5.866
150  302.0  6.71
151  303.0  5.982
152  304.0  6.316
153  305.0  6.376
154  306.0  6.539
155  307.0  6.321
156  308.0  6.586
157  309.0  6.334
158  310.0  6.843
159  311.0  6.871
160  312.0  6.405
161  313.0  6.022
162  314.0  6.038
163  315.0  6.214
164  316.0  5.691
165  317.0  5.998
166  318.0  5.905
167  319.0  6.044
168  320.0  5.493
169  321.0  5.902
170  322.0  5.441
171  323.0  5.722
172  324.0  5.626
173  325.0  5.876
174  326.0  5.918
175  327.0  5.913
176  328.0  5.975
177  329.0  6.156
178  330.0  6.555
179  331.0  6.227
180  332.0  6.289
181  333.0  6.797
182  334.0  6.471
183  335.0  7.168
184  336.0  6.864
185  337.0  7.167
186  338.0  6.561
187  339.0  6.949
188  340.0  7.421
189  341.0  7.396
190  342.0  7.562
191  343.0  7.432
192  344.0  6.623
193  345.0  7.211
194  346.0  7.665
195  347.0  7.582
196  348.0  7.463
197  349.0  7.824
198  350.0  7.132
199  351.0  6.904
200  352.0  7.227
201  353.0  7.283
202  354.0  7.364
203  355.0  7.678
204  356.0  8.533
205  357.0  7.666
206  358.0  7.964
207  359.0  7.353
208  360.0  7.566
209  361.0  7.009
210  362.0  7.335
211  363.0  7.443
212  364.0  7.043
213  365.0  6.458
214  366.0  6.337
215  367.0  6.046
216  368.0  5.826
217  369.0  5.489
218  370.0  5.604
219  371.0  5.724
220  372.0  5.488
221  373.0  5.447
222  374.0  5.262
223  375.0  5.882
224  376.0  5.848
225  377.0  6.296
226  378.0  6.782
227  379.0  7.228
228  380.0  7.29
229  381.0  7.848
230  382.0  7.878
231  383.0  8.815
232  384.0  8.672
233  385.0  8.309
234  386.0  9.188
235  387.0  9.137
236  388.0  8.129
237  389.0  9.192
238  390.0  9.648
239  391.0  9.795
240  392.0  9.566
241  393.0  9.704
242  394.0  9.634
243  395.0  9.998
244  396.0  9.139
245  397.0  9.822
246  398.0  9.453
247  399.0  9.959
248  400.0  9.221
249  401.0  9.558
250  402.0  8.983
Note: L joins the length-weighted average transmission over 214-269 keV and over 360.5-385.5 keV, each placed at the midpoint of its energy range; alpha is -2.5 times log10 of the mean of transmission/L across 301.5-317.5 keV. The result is 0.09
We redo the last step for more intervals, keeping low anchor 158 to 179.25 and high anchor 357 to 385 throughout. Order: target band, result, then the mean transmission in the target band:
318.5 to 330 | 0.22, 5.86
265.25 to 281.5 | 0.33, 5.62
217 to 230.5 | 0.06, 7.57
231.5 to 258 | 0.12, 7.03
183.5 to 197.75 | -0.02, 8.5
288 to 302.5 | 0.34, 5.43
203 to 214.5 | -0.01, 8.27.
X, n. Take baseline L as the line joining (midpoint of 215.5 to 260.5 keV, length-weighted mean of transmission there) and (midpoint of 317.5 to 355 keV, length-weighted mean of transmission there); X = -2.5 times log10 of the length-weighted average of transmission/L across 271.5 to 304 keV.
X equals 0.30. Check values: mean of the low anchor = 7.22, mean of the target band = 5.27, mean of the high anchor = 6.69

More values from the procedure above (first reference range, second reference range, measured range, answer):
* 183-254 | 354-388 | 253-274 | 0.158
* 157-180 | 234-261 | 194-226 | -0.063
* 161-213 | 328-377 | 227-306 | 0.240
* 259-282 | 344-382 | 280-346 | 0.063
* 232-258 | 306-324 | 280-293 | 0.327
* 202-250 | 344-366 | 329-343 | 0.079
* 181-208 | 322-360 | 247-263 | 0.114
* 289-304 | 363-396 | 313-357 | -0.036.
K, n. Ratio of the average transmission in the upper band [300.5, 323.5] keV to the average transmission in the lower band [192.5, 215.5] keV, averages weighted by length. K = 0.73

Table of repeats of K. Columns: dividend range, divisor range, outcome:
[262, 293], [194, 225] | 0.66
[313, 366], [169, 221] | 0.81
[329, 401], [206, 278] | 1.06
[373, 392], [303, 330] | 1.28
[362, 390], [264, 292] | 1.32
